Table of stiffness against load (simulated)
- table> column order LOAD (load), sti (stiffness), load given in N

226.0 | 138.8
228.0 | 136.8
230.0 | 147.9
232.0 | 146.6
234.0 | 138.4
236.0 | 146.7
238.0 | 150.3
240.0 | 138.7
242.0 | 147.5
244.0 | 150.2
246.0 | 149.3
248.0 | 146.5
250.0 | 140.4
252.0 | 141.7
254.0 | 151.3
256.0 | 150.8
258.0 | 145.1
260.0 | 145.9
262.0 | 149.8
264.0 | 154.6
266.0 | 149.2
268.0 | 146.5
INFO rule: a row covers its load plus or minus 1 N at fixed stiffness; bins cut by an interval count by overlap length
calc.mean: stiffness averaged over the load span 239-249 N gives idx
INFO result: 146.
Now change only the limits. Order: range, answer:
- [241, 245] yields 149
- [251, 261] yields 147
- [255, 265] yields 149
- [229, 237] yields 145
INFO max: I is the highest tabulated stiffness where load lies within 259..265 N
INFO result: 154.6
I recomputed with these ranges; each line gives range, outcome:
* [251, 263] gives 151.3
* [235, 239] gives 150.3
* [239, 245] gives 150.2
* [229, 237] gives 147.9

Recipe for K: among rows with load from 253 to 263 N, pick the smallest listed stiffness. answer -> 145.1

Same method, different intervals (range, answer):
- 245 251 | 140.4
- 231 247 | 138.4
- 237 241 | 138.7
